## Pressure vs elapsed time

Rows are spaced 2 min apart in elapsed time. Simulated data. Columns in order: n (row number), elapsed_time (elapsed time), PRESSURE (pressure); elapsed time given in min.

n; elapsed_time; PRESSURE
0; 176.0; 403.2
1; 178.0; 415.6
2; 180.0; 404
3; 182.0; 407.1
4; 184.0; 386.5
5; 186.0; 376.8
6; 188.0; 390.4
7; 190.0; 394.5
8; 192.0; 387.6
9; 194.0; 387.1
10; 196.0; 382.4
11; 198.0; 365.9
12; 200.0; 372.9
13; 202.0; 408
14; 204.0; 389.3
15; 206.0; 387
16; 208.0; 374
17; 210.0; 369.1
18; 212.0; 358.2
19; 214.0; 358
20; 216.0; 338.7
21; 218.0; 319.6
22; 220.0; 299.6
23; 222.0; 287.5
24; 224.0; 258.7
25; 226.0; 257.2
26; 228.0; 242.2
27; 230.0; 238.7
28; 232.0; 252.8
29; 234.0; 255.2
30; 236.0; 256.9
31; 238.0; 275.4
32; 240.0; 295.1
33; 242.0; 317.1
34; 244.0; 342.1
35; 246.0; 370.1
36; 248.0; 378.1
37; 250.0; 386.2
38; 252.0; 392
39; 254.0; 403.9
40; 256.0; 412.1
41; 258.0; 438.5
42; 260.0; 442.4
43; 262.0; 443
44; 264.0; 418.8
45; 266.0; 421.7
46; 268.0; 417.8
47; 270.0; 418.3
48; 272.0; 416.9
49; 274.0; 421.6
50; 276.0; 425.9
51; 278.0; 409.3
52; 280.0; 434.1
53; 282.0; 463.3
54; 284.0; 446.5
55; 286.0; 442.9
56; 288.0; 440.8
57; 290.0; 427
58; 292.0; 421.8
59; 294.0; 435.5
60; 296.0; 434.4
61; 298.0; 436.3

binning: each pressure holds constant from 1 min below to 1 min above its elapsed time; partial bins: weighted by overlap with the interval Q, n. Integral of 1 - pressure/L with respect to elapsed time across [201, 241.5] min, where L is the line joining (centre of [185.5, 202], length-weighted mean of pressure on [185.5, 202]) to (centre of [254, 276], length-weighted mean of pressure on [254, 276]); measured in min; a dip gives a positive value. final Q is 8.87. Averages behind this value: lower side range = 384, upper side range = 424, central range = 311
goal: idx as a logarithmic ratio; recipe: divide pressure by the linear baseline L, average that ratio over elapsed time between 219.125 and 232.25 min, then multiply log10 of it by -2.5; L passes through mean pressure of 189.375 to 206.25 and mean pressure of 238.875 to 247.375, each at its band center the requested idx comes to 0.32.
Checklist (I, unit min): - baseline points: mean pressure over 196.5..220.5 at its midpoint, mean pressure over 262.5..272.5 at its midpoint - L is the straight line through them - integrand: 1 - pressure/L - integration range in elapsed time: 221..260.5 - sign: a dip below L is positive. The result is 7.2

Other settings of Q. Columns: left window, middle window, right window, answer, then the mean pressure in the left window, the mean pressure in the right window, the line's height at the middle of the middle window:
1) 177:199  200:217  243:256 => 0.65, 391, 381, 388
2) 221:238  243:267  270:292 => -4.22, 257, 432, 344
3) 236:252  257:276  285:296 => -2.17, 336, 434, 383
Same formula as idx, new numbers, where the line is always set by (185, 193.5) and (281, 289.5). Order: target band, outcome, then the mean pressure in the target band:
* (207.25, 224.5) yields 0.216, 331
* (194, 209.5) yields 0.035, 383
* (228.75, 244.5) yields 0.446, 277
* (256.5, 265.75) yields -0.003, 433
